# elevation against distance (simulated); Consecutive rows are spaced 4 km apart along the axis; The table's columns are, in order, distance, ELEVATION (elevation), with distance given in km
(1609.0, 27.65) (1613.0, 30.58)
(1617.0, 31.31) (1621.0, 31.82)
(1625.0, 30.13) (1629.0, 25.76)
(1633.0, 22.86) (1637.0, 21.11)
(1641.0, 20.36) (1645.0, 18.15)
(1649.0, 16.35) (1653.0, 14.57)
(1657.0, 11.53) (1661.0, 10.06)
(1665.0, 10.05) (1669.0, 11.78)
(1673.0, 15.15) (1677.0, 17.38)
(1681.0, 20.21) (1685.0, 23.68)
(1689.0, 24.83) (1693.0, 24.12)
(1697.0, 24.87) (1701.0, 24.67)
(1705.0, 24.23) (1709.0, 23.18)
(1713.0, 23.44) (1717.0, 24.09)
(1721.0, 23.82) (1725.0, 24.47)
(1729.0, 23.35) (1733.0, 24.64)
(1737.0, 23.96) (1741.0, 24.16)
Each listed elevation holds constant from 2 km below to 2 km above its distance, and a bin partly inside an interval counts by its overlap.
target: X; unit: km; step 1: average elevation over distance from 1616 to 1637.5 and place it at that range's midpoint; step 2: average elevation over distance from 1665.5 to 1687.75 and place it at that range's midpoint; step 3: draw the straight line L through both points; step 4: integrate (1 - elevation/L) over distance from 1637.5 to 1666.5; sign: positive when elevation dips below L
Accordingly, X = 10.0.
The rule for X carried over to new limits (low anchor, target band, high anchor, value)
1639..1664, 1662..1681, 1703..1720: 4.2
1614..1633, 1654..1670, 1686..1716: 9.4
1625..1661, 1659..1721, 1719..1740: 4.8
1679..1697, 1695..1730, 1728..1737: -0.4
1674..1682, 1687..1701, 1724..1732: -3.2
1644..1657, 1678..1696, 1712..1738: -3.0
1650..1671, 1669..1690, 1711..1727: -4.3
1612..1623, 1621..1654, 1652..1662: -0.7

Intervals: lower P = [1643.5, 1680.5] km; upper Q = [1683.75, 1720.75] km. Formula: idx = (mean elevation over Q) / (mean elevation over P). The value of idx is 1.71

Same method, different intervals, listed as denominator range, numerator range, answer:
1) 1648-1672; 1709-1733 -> 1.93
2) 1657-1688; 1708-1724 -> 1.53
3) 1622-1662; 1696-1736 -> 1.23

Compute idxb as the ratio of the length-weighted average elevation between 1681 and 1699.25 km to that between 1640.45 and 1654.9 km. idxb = 1.4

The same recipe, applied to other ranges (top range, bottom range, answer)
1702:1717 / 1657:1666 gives 2.29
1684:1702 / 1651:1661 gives 1.96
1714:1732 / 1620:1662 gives 1.18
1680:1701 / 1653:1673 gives 2.04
